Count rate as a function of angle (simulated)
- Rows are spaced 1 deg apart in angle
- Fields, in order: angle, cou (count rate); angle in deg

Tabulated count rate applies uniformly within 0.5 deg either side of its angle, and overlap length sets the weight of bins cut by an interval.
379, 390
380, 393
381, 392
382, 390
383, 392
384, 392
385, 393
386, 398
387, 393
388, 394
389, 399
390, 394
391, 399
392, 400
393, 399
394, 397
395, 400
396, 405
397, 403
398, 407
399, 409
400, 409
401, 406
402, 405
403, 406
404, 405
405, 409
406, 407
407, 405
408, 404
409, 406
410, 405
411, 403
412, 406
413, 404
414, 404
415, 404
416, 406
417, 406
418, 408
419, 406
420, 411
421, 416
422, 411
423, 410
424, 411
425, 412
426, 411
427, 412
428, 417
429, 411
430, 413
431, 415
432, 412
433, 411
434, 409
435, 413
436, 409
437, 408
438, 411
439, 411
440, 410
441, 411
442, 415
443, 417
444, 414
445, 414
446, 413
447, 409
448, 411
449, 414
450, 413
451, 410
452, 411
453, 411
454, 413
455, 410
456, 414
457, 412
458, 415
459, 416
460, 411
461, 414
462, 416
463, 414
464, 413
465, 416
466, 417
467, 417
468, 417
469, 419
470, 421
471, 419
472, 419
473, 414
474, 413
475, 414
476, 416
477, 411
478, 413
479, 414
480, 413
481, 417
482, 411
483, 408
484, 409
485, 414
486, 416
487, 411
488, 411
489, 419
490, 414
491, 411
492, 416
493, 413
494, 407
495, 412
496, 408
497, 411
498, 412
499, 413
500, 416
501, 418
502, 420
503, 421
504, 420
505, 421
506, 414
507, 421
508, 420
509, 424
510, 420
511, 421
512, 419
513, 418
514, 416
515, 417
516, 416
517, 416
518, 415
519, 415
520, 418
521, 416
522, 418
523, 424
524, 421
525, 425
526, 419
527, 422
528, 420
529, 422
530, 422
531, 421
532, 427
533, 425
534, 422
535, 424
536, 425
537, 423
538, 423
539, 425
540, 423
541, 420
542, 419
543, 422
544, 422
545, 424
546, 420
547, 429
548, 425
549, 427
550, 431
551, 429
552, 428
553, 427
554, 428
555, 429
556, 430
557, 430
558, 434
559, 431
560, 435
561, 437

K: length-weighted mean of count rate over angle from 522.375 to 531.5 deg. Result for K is 422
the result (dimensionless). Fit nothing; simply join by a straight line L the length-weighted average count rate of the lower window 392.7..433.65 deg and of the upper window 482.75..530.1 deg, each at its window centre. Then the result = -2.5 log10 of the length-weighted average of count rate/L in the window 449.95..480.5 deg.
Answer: 0.00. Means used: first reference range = 408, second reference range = 417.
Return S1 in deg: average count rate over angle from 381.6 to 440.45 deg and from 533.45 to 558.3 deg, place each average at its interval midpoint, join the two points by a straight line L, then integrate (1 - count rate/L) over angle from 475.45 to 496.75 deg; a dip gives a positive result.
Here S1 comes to 0.2 deg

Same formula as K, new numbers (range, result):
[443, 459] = 413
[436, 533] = 415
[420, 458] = 412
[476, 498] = 412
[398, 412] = 406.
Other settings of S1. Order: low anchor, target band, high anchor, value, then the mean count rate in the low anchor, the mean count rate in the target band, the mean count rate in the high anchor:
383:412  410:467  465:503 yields -0.5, 402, 411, 414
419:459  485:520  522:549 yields 0.3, 412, 416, 423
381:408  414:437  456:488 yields -0.2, 401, 410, 414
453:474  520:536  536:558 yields 0.1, 415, 422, 426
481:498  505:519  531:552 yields 0.0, 412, 418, 424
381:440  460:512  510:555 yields 0.1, 405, 415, 422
